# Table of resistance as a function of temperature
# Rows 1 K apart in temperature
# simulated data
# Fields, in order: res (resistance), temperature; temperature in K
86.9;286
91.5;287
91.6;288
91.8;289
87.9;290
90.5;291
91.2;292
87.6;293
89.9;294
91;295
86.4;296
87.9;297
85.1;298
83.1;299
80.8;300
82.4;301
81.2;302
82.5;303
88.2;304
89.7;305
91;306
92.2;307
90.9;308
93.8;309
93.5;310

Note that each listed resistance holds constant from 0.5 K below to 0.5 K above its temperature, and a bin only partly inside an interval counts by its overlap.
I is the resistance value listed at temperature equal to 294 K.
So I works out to 89.9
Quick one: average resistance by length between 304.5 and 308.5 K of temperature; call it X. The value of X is 91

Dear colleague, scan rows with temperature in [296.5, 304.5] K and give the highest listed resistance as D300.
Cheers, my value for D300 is 88.2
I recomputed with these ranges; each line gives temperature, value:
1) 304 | 88.2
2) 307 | 92.2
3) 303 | 82.5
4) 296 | 86.4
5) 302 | 81.2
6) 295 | 91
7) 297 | 87.9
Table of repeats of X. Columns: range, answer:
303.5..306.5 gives 89.6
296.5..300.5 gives 84.2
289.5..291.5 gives 89.2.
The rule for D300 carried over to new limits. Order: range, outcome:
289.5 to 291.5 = 90.5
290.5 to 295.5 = 91.2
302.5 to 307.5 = 92.2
